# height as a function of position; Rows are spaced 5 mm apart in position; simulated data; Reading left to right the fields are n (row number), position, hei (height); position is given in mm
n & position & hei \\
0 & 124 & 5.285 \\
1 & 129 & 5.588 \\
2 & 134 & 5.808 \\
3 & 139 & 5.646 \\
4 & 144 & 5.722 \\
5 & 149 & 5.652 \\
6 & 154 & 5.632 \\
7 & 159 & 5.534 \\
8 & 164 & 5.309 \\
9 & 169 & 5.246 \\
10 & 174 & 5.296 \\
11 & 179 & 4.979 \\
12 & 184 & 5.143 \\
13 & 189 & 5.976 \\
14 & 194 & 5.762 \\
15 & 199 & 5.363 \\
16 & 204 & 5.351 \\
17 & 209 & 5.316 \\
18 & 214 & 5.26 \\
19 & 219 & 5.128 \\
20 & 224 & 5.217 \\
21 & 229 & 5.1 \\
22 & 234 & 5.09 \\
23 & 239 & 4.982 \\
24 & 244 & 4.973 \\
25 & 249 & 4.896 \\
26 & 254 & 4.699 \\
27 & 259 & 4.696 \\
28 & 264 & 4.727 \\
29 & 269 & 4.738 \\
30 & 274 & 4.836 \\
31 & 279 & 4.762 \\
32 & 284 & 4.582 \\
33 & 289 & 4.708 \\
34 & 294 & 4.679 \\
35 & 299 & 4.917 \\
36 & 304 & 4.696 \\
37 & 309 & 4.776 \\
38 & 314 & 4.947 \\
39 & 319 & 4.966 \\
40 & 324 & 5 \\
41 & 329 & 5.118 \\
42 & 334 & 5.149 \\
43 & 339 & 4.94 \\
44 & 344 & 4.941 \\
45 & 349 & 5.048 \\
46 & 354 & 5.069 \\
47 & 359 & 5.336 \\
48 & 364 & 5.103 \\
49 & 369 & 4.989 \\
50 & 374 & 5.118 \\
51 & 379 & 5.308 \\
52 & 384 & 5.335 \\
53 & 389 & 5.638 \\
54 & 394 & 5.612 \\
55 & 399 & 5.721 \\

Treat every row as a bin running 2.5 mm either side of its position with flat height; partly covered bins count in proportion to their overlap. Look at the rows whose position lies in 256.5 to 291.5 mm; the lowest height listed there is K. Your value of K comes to 4.582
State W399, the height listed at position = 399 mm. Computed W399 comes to 5.721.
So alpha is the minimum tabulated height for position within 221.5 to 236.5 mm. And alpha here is 5.09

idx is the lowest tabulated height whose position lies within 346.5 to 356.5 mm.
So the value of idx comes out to 5.048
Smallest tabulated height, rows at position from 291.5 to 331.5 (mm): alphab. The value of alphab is 4.679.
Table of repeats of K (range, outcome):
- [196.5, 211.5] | 5.316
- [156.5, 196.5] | 4.979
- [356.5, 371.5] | 4.989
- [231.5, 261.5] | 4.696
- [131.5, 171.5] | 5.246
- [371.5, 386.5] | 5.118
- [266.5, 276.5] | 4.738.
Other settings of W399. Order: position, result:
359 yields 5.336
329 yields 5.118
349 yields 5.048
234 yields 5.09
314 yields 4.947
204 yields 5.351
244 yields 4.973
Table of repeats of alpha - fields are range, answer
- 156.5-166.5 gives 5.309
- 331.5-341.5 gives 4.94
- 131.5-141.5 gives 5.646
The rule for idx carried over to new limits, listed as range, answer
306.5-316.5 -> 4.776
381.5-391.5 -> 5.335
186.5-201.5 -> 5.363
